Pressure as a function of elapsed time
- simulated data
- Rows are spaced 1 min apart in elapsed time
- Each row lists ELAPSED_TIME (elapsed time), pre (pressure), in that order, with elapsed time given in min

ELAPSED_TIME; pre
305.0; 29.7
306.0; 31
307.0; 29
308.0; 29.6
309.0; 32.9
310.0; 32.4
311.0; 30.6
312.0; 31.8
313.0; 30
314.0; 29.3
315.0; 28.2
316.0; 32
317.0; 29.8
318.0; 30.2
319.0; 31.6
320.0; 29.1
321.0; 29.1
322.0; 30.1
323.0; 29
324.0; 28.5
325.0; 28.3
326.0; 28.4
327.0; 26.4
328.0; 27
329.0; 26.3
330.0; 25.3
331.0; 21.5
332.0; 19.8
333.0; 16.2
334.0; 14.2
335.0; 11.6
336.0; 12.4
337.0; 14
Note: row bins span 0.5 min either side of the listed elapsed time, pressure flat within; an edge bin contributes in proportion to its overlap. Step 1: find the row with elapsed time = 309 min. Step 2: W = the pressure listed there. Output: 32.9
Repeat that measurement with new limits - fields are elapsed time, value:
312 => 31.8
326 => 28.4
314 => 29.3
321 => 29.1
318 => 30.2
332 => 19.8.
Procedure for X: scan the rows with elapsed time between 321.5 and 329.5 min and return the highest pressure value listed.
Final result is 30.1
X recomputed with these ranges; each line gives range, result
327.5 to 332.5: 27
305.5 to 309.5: 32.9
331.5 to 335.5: 19.8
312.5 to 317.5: 32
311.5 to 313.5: 31.8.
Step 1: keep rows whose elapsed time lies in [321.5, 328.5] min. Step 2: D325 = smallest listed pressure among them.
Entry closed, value 26.4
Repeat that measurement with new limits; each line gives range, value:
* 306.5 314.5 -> 29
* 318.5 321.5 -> 29.1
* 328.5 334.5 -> 14.2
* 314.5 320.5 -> 28.2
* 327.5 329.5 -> 26.3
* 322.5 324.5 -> 28.5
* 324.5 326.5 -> 28.3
